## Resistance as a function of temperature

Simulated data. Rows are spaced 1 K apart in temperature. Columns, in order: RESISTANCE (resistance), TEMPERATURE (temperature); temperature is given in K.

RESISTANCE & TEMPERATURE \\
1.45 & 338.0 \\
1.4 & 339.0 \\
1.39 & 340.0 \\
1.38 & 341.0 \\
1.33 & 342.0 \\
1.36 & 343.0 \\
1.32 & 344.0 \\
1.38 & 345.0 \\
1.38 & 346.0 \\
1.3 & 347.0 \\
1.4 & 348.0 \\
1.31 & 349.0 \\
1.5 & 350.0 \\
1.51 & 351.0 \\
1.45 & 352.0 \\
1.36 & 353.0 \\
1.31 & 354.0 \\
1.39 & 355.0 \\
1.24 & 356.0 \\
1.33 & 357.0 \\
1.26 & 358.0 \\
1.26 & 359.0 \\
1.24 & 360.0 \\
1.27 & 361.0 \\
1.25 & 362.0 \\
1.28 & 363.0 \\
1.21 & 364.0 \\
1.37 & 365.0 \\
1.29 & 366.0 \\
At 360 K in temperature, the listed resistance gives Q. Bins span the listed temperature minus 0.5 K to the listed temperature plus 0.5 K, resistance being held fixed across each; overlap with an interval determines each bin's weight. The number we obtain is 1.24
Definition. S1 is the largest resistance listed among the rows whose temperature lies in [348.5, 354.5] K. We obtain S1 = 1.51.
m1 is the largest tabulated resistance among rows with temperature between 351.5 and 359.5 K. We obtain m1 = 1.45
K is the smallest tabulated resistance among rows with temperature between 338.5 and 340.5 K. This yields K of 1.39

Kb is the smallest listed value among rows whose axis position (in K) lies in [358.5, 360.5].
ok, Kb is 1.24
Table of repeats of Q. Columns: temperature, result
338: 1.45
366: 1.29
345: 1.38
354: 1.31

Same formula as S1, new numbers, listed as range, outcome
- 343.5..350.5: 1.5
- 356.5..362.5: 1.33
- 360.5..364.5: 1.28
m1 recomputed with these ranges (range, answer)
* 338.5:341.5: 1.4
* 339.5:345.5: 1.39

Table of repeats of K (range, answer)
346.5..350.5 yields 1.3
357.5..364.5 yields 1.21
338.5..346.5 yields 1.32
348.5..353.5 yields 1.31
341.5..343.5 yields 1.33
